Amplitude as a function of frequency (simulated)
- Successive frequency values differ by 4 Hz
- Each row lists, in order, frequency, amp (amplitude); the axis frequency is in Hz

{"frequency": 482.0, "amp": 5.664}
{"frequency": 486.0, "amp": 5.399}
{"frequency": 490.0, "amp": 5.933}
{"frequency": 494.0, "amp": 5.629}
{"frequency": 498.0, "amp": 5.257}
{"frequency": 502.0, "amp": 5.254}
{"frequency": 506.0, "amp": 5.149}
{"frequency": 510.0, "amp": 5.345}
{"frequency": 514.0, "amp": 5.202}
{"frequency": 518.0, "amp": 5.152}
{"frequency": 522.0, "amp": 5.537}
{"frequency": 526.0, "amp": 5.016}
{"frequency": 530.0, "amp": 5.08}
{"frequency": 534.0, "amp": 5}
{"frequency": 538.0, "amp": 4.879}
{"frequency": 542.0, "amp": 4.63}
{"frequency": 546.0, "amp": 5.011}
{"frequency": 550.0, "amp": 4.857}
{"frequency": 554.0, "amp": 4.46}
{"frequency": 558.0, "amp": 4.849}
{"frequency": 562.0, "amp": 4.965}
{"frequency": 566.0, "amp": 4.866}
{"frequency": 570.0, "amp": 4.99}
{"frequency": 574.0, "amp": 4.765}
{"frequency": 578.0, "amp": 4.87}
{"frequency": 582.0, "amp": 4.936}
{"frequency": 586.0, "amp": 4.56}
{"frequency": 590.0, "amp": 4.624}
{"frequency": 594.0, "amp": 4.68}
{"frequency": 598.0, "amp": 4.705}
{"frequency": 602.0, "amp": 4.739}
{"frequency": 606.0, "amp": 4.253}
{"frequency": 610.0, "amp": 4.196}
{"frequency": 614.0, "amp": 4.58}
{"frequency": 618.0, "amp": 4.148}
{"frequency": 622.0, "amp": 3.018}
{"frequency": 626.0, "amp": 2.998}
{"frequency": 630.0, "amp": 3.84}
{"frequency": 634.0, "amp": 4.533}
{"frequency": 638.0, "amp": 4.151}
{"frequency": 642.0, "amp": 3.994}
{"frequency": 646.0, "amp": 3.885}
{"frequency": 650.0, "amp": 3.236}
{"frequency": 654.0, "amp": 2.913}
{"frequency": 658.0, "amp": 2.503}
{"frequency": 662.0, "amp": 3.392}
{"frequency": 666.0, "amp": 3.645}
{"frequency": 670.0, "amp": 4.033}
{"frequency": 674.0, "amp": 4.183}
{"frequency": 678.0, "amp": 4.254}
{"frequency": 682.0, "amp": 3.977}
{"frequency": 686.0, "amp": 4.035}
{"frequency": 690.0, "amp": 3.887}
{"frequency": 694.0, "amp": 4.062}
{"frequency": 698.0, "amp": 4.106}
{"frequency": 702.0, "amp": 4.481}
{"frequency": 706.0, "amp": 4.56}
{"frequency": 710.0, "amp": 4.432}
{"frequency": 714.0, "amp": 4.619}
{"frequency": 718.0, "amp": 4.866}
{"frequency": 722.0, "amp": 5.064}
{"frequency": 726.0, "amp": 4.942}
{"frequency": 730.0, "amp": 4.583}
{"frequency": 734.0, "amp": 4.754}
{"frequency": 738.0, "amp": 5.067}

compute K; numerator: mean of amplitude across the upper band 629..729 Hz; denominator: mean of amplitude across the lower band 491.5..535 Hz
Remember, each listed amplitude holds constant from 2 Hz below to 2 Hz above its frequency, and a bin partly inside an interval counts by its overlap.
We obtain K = 0.78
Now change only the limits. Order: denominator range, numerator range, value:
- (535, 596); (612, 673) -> 0.76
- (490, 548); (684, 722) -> 0.84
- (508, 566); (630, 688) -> 0.75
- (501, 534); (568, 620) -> 0.89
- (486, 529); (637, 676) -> 0.67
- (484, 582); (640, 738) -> 0.81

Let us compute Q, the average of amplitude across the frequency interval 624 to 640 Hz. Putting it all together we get 3.88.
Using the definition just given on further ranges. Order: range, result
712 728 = 4.87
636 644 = 4.07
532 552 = 4.88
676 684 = 4.12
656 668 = 3.18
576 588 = 4.79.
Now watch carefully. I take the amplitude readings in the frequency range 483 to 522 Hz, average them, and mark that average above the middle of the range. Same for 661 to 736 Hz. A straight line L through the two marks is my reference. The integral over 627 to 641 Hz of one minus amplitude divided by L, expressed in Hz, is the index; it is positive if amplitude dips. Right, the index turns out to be 1.8 Hz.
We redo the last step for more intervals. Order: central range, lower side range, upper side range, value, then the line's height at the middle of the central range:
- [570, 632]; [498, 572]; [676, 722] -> 5.2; 4.74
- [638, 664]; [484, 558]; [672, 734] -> 7.0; 4.62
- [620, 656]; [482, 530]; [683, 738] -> 8.9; 4.8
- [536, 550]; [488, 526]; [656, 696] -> 0.5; 5.03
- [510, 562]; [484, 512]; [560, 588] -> 1.5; 5.14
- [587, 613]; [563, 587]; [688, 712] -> 1.1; 4.73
